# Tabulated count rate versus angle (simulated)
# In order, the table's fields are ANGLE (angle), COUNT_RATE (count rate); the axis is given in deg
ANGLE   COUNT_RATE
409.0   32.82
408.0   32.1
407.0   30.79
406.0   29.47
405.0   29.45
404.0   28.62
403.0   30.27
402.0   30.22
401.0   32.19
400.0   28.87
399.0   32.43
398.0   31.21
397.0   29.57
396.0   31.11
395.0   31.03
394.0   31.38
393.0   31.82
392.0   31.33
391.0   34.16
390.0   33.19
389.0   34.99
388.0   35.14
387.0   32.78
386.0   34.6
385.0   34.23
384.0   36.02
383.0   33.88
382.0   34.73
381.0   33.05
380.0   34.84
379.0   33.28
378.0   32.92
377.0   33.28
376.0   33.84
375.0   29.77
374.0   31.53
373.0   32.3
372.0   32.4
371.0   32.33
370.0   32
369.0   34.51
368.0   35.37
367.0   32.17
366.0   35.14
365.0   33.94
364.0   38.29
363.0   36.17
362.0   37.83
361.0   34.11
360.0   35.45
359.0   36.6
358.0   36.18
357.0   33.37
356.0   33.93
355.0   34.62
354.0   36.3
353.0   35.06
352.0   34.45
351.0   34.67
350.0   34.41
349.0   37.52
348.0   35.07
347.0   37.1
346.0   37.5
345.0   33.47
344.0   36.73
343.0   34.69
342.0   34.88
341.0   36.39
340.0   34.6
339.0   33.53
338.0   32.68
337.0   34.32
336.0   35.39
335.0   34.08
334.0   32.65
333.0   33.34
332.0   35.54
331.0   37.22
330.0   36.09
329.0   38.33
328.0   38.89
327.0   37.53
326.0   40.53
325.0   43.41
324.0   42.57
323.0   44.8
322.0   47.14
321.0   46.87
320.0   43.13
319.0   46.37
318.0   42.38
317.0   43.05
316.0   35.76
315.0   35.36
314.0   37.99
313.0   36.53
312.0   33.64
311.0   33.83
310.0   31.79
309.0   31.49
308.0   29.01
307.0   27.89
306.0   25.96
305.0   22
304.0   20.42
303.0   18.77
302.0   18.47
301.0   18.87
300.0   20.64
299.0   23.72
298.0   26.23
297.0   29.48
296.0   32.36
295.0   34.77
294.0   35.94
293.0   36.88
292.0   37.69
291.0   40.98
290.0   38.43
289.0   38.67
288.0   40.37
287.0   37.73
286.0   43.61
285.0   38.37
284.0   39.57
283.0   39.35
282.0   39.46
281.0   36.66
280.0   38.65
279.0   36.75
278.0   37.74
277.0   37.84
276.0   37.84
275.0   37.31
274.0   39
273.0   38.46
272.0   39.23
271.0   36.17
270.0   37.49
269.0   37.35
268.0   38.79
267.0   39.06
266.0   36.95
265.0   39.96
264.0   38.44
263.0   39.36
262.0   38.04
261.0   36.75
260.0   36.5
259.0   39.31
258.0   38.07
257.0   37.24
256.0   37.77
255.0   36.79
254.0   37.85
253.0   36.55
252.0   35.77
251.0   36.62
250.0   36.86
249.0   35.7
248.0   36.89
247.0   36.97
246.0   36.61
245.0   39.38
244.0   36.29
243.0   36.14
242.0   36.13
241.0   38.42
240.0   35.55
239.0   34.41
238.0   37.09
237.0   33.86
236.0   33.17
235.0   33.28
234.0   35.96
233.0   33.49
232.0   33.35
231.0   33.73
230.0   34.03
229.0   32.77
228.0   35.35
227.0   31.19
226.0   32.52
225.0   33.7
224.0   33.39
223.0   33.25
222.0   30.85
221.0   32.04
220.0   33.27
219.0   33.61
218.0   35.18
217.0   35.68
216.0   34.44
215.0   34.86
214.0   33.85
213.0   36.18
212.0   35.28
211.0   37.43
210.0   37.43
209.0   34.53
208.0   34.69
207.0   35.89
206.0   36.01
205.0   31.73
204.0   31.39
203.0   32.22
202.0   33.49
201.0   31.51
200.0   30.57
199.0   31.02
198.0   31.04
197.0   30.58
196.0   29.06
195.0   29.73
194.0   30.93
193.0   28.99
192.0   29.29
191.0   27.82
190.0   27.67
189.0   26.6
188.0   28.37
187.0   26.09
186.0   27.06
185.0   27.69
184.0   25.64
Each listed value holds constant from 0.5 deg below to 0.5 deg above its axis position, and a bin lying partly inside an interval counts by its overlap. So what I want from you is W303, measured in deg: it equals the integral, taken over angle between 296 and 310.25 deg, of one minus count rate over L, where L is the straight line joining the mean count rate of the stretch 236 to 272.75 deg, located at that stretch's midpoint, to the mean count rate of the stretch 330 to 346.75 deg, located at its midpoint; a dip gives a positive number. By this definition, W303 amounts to 4.4 deg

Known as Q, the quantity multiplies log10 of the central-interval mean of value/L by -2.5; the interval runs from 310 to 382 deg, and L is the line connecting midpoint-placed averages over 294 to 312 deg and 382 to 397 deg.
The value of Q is -0.21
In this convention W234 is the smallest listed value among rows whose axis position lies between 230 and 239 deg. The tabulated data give 33.17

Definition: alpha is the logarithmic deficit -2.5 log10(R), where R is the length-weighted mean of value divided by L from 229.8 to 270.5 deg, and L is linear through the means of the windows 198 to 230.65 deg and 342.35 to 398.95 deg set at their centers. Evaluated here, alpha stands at -0.089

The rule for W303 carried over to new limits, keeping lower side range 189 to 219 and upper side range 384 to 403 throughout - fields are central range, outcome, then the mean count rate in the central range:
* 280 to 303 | -0.9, 33.8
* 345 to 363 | -1.7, 35.5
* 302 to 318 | 0.8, 30.9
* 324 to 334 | -1.7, 37.8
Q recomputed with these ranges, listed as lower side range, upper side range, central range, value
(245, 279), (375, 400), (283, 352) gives 0.02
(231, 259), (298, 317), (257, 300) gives -0.16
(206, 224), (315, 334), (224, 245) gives 0.03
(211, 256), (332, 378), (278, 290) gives -0.12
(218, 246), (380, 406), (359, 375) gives -0.05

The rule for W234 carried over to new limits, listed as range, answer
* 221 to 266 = 30.85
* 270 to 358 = 18.47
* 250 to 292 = 35.77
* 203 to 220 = 31.39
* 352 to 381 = 29.77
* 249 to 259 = 35.7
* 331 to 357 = 32.65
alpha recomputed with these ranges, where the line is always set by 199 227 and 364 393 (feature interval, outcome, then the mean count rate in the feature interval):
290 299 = -0.009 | 33.9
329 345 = -0.040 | 34.9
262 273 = -0.138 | 38.3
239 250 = -0.091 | 36.7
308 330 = -0.168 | 39.3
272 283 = -0.133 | 38.1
